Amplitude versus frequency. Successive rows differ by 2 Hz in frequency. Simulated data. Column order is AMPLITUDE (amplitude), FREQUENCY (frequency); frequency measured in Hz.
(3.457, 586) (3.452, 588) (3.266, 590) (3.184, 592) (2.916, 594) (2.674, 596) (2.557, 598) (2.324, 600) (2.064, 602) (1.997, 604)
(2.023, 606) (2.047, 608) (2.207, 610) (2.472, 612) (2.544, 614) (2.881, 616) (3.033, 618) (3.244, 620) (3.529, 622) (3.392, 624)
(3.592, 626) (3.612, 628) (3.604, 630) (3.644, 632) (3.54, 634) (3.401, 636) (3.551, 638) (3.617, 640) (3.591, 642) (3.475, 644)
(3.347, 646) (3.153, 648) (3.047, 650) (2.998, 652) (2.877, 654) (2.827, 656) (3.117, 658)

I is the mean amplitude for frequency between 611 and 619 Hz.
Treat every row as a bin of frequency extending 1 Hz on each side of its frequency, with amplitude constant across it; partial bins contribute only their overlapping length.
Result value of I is 2.73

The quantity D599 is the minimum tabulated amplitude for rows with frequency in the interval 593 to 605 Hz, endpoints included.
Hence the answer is 1.997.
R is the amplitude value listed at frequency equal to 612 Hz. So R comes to 2.472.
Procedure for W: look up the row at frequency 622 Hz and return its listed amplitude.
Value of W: 3.529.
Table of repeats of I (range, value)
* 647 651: 3.1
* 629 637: 3.55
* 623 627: 3.49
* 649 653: 3.02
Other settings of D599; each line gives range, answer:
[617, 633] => 3.033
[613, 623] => 2.544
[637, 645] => 3.475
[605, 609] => 2.023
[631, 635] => 3.54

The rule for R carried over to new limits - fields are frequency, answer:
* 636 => 3.401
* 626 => 3.592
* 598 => 2.557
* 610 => 2.207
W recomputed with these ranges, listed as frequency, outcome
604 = 1.997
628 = 3.612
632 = 3.644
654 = 2.877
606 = 2.023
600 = 2.324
